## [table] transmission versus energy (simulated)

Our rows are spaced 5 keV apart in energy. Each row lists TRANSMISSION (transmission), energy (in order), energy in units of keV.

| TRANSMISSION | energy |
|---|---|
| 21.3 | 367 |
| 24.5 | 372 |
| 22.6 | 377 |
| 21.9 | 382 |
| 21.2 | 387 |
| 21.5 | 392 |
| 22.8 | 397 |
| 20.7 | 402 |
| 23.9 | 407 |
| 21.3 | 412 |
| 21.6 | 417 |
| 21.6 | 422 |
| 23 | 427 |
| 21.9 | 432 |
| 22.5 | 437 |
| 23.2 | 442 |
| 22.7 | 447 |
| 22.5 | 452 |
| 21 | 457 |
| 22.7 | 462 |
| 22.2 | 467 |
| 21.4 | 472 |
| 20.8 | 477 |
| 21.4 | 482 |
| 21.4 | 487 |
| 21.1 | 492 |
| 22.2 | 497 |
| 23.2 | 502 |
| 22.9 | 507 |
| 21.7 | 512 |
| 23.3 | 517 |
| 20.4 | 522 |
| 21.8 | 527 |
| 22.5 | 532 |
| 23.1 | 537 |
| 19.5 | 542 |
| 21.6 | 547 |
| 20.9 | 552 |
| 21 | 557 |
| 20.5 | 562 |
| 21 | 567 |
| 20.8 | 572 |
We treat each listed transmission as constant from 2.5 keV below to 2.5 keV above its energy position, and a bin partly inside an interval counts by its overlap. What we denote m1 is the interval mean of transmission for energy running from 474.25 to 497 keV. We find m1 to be 21.3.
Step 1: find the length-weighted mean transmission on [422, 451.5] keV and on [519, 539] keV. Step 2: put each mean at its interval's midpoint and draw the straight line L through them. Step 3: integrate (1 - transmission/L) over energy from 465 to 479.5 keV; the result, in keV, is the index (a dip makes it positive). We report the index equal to 0.58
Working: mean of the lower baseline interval 22.6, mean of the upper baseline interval 22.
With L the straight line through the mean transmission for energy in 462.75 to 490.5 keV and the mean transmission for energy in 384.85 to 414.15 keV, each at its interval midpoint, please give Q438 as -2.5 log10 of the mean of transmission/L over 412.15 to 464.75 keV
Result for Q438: -0.026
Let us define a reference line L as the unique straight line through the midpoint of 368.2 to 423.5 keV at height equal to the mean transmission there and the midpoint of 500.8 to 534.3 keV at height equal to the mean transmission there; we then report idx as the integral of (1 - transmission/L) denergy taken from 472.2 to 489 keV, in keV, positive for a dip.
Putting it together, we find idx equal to 0.7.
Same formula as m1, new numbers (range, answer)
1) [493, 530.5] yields 22.2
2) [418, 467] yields 22.3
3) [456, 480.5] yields 21.6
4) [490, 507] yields 22.3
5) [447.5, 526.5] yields 21.9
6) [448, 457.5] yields 22.1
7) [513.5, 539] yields 22.2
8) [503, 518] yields 22.6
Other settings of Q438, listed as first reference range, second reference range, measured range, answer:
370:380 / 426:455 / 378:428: 0.054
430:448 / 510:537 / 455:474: 0.028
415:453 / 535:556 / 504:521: -0.044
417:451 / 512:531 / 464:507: 0.015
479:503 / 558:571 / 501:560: -0.027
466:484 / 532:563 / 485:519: -0.046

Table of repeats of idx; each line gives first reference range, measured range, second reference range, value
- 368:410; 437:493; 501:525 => 0.93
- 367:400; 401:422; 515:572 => 0.21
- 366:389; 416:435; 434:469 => 0.27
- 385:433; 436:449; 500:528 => -0.47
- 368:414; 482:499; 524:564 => 0.12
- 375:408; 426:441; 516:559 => -0.43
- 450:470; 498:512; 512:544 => -0.53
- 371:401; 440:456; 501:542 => -0.31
